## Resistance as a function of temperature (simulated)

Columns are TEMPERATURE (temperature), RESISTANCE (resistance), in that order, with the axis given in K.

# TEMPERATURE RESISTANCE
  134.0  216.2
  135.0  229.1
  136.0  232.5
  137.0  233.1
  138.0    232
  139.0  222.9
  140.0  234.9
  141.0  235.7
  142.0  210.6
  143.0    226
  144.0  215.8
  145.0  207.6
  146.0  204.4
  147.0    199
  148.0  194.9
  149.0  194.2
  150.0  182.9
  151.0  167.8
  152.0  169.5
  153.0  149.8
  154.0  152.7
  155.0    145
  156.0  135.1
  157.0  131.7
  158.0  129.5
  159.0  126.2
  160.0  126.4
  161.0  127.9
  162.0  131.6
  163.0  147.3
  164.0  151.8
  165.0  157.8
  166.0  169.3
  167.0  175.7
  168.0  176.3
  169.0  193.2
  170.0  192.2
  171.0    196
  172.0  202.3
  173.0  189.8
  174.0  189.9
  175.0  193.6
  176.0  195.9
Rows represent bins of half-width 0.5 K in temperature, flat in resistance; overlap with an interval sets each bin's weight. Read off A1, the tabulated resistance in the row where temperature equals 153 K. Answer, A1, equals 149.8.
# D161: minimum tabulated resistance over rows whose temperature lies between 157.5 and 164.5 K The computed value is 126.2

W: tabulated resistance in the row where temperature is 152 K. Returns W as 169.5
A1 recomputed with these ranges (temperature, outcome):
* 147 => 199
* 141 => 235.7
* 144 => 215.8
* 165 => 157.8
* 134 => 216.2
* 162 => 131.6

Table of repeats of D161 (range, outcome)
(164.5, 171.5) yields 157.8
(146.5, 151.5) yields 167.8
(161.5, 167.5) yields 131.6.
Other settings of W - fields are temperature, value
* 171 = 196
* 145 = 207.6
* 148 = 194.9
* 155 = 145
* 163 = 147.3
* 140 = 234.9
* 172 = 202.3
